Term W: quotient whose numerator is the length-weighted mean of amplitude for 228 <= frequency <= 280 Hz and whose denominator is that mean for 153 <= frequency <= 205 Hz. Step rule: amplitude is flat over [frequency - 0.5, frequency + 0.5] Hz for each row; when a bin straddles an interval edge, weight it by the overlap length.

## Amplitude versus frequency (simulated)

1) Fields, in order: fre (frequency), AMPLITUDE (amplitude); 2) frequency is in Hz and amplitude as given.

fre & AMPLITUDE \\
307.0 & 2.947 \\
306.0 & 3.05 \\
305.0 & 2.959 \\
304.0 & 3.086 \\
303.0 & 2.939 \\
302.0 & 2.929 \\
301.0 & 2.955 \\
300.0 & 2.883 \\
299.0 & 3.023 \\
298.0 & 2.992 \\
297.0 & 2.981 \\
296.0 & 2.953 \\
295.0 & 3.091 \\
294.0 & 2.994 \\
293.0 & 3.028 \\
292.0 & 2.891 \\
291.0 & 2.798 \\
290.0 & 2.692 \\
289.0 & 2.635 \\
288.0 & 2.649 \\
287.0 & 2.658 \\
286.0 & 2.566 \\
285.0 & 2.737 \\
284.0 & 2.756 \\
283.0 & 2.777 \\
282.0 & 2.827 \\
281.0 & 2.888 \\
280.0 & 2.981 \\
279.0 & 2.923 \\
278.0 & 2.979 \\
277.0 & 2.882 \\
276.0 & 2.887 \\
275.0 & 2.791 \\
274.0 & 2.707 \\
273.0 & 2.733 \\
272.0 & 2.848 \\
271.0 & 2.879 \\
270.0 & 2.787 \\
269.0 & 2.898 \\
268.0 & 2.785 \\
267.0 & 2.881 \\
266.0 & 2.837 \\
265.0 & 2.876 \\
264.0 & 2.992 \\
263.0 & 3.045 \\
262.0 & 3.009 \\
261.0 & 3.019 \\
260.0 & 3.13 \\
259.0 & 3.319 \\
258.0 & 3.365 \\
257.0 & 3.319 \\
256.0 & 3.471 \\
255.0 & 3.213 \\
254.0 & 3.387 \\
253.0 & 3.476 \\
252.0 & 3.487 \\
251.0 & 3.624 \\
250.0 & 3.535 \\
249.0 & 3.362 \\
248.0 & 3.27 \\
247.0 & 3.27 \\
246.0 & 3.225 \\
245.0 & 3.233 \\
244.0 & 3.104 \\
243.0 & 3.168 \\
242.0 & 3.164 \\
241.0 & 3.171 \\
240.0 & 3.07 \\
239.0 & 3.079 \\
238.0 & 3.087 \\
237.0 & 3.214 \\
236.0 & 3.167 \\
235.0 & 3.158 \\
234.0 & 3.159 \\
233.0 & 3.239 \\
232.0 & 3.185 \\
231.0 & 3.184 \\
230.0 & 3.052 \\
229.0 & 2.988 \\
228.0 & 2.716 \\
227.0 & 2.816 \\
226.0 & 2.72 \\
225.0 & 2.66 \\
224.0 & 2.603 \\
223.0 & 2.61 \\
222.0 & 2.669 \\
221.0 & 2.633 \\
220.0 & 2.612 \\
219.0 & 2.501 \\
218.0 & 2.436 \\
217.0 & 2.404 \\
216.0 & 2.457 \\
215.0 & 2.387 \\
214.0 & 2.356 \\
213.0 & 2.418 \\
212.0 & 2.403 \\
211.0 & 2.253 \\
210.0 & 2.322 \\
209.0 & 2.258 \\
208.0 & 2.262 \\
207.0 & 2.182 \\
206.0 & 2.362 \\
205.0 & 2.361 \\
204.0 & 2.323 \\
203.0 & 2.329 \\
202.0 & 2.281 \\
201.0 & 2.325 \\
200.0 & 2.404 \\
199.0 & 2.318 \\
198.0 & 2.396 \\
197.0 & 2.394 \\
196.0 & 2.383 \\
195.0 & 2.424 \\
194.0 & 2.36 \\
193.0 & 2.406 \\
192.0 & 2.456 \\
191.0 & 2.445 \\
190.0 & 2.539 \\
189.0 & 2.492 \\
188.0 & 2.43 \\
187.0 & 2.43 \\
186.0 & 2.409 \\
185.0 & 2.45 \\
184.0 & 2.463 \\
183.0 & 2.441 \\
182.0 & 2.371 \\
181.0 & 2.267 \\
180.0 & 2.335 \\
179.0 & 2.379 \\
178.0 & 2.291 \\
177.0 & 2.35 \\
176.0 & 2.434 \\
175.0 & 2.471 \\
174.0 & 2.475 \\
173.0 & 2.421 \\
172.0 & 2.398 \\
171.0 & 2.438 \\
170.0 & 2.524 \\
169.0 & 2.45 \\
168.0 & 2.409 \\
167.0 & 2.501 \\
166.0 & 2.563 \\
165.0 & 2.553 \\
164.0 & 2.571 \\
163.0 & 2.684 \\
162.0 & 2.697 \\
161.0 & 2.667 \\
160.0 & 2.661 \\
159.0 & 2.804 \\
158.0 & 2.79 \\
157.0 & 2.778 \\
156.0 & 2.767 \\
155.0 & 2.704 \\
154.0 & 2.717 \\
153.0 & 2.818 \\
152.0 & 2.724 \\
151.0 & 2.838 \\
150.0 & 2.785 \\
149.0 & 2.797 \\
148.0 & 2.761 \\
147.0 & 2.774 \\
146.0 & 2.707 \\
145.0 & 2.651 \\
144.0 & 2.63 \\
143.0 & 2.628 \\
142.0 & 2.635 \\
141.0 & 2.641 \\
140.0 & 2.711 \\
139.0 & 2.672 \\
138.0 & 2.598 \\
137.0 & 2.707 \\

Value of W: 1.25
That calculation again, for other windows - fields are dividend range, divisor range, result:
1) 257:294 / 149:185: 1.13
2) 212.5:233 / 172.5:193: 1.11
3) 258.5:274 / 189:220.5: 1.23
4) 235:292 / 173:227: 1.25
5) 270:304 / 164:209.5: 1.19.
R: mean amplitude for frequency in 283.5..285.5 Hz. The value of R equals 2.75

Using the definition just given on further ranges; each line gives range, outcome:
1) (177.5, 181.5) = 2.32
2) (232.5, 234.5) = 3.2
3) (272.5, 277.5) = 2.8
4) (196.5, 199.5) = 2.37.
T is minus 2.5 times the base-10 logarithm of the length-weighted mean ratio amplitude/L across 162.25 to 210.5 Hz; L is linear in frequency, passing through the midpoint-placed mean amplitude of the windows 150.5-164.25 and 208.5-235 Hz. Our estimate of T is 0.13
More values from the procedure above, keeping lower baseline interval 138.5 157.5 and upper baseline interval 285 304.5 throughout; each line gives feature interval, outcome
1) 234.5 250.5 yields -0.14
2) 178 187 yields 0.16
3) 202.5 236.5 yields 0.07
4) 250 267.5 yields -0.13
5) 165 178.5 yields 0.13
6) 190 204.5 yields 0.17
